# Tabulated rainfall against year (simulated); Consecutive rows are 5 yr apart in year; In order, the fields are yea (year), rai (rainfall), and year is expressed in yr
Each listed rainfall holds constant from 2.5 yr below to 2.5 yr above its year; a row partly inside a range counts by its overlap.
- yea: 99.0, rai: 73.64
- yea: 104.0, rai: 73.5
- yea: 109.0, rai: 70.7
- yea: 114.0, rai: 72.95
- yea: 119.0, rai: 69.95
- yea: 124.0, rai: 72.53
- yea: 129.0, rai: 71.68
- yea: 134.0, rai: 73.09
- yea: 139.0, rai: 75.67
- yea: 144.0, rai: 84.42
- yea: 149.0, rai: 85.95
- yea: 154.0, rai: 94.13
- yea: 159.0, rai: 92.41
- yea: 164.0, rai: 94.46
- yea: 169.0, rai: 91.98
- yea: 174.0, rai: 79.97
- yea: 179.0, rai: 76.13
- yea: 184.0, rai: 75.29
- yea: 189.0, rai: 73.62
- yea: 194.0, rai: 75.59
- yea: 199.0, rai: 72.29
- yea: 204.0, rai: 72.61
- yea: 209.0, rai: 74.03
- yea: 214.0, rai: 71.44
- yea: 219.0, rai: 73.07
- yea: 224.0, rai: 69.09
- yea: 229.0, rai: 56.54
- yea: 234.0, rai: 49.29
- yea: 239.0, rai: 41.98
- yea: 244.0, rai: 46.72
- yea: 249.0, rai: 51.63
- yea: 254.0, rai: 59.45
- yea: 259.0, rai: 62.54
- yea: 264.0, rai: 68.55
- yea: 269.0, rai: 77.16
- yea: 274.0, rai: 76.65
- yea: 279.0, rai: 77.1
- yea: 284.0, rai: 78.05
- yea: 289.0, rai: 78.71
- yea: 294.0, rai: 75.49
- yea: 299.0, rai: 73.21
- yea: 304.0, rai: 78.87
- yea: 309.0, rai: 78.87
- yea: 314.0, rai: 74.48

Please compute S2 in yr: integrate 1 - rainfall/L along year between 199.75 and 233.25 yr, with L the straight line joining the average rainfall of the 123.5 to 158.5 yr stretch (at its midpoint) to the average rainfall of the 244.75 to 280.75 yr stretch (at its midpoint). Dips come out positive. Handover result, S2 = 1.6 yr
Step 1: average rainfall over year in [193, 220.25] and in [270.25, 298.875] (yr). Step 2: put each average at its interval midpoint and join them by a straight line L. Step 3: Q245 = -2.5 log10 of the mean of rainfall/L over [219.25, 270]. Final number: 0.27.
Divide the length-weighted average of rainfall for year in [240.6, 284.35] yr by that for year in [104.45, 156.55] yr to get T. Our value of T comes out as 0.8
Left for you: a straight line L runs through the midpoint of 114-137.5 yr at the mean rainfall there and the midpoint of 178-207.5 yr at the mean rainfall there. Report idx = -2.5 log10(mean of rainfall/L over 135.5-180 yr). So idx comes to -0.18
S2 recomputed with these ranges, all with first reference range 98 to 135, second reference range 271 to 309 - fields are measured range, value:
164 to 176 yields -2.3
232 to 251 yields 7.1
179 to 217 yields 0.4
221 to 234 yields 2.5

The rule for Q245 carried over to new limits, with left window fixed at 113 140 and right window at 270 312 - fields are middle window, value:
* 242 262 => 0.34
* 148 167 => -0.25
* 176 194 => -0.02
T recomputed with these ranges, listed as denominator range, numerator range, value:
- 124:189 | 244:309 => 0.86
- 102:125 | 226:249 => 0.69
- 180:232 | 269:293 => 1.09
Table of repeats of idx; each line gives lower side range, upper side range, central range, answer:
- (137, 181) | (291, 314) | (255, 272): 0.15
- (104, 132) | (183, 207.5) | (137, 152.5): -0.15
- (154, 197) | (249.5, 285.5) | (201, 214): 0.08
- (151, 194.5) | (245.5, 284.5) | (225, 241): 0.39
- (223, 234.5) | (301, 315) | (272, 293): -0.09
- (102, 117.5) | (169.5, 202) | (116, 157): -0.07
